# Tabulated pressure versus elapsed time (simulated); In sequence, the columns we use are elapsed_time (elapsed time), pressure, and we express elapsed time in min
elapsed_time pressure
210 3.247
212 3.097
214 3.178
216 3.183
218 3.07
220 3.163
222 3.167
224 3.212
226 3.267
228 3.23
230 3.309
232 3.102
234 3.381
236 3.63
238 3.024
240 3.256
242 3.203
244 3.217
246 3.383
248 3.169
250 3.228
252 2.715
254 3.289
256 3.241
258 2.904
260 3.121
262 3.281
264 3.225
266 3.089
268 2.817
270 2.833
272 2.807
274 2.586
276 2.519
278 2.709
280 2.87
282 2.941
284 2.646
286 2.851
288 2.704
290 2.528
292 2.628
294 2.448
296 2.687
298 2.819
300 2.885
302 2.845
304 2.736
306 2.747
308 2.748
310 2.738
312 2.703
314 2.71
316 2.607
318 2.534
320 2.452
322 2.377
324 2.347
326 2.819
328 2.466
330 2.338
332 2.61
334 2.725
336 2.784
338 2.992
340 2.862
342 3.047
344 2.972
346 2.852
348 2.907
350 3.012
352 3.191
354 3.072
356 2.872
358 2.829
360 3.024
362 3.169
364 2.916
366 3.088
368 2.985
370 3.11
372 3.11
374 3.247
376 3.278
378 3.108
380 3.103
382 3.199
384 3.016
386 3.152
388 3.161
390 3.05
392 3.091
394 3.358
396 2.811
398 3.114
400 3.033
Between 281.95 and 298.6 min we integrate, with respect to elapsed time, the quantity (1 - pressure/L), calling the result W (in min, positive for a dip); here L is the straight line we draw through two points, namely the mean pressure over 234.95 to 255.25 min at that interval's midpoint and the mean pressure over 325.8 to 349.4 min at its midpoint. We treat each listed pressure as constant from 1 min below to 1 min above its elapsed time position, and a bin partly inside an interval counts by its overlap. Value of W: 1.8 min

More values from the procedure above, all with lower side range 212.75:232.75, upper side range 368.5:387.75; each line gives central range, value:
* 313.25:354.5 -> 5.4 min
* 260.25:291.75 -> 3.4 min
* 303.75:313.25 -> 1.3 min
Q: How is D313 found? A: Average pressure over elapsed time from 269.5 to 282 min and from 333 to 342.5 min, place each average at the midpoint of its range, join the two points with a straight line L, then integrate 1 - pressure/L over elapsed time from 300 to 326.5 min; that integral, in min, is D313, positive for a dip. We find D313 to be 1.6 min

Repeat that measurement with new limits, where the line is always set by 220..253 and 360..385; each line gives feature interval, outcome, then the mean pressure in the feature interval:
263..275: 1.1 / 2.89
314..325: 2.3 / 2.49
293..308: 2.0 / 2.74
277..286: 1.1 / 2.8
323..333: 2.0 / 2.52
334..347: 1.0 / 2.9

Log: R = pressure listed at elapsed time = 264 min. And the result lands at 3.225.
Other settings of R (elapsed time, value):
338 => 2.992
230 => 3.309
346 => 2.852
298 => 2.819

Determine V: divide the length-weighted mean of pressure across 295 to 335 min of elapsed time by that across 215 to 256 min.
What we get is 0.82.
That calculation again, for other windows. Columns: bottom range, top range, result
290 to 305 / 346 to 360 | 1.10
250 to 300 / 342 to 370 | 1.05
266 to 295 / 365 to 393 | 1.15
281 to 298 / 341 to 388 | 1.14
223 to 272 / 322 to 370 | 0.90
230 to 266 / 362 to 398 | 0.97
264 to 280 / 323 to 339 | 0.94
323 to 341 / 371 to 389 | 1.19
